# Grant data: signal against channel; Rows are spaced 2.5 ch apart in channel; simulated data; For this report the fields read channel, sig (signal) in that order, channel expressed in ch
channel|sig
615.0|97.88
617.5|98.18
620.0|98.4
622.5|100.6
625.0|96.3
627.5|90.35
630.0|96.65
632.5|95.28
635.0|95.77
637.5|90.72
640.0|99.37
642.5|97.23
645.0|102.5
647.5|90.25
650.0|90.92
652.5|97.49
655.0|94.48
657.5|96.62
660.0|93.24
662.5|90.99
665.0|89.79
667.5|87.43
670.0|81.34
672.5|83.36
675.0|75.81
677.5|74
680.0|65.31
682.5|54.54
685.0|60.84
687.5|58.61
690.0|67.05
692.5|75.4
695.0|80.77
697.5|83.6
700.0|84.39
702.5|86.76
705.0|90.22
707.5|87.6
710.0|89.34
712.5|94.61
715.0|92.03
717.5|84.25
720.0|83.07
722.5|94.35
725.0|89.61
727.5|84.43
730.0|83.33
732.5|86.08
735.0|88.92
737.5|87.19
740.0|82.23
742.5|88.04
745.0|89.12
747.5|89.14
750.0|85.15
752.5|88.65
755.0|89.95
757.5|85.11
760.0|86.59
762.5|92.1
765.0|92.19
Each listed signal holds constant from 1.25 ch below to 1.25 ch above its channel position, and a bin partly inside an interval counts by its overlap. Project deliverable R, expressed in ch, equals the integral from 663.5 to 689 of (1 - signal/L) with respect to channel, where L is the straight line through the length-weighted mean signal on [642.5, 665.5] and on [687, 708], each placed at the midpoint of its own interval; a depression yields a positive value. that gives 4.1 ch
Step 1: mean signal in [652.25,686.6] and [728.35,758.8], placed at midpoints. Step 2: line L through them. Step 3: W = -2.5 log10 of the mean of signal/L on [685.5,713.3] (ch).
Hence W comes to 0.03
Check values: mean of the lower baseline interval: 81.1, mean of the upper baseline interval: 86.9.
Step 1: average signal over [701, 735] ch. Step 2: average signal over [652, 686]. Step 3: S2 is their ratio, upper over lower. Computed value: 1.1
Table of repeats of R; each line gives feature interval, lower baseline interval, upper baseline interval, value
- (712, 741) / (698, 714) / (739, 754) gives 0.2 ch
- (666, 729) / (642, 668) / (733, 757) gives 7.2 ch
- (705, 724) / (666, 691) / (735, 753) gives -2.3 ch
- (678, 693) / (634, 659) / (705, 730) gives 4.6 ch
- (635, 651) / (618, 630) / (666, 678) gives -0.9 ch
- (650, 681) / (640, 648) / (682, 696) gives -1.2 ch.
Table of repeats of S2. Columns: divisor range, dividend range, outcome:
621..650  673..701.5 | 0.75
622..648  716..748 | 0.91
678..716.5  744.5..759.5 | 1.12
